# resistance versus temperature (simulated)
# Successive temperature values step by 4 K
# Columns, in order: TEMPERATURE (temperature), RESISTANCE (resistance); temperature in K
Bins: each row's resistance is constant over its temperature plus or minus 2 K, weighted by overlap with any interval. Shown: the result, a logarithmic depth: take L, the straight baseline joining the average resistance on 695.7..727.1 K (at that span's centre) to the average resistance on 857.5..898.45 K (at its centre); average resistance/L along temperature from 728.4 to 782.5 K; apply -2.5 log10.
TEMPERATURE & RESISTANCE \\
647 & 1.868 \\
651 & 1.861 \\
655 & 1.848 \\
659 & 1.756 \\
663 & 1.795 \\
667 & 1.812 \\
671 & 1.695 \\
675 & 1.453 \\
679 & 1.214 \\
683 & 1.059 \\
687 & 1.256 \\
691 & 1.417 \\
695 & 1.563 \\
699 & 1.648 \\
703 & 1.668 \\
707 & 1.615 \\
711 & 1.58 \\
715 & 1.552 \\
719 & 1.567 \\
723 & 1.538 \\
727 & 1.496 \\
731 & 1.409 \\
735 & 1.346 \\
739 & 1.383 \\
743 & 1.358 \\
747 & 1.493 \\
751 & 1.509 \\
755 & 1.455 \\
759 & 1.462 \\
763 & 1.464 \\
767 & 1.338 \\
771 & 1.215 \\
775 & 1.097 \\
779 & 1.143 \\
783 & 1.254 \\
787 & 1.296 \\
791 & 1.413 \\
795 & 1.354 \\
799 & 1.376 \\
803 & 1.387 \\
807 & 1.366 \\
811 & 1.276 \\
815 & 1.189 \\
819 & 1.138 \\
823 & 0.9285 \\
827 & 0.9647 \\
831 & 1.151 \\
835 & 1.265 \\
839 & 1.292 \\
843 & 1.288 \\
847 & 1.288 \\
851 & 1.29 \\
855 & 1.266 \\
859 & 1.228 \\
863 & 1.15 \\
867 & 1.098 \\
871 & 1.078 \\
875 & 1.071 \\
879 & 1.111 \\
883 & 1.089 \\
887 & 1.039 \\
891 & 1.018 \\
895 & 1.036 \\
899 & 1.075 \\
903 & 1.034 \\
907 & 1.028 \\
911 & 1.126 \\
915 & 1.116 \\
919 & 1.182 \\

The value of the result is 0.08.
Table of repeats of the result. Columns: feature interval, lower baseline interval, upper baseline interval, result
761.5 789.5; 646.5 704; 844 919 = 0.09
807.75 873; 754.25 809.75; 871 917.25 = 0.01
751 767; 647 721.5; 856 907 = -0.04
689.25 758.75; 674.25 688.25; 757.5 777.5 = -0.19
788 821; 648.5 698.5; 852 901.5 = -0.03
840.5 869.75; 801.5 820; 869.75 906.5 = -0.07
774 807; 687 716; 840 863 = 0.06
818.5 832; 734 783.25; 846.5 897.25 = 0.19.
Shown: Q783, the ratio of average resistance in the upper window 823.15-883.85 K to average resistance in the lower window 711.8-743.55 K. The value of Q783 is 0.80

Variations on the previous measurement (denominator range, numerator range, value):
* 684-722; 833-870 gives 0.81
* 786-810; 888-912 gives 0.77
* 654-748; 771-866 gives 0.81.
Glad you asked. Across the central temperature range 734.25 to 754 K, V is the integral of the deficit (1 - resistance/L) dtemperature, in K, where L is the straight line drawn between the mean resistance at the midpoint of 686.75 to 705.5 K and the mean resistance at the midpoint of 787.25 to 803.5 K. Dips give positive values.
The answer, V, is 0.45 K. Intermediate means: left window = 1.54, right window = 1.37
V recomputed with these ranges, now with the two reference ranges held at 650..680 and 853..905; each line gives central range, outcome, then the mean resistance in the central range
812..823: 1.2 K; 1.13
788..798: -0.3 K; 1.37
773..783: 1.7 K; 1.15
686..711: 0.8 K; 1.54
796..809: -0.6 K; 1.37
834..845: -0.7 K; 1.28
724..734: 0.4 K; 1.45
